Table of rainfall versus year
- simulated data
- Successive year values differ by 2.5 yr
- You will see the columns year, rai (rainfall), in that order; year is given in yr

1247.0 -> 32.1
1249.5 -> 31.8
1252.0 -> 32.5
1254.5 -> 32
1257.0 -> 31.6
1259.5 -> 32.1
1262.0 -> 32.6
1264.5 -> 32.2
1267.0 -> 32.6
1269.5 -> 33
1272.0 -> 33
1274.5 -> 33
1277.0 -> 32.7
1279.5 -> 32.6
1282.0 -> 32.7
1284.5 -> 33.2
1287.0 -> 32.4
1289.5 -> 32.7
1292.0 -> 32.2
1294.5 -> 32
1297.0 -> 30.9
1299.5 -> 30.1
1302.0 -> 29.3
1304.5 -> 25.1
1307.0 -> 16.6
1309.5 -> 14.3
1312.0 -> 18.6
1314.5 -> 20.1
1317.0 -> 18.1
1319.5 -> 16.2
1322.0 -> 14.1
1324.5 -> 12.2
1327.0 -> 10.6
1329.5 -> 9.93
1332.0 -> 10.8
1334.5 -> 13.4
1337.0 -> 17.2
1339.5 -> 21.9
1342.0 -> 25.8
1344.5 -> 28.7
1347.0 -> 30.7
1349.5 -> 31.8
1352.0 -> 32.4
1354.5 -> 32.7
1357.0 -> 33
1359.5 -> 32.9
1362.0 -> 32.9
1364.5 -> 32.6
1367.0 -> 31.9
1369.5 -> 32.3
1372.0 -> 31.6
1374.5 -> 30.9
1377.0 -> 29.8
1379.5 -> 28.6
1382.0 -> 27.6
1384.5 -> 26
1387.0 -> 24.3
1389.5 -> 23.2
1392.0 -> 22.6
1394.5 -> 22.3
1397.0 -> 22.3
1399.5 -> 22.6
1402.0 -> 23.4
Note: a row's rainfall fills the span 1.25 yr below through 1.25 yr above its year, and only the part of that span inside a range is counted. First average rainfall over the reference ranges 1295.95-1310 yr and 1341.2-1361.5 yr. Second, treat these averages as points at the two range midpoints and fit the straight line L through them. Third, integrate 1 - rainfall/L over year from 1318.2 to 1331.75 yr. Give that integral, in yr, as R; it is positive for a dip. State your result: 7.4 yr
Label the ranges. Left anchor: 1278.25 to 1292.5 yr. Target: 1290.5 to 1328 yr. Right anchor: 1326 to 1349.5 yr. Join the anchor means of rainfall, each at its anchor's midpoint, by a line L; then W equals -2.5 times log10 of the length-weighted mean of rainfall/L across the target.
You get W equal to 0.26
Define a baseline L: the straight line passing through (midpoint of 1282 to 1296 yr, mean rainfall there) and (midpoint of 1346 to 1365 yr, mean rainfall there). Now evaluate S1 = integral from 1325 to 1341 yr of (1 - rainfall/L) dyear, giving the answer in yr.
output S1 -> 9.1 yr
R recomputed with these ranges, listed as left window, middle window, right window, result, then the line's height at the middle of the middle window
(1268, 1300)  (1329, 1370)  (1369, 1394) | 3.0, 29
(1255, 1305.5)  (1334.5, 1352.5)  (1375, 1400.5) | 1.3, 27.9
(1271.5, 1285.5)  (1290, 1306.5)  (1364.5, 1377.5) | 1.6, 32.6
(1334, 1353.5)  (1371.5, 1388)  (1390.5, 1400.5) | -3.4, 23.5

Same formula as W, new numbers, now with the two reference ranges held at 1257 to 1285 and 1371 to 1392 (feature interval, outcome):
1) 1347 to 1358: -0.124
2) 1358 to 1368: -0.155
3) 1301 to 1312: 0.431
